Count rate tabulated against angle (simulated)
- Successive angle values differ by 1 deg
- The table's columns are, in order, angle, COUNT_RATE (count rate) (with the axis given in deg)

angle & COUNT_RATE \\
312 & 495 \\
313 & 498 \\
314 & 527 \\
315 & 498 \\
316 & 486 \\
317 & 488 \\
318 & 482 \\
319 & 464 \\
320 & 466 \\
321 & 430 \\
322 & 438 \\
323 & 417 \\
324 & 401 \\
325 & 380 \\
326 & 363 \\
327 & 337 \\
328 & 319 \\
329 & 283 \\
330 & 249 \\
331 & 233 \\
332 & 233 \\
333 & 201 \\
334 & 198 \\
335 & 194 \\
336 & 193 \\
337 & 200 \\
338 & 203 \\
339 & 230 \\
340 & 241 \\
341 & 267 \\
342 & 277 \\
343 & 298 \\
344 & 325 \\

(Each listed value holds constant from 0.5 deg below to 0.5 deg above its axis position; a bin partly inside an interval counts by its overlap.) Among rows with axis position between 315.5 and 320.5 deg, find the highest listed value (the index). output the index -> 488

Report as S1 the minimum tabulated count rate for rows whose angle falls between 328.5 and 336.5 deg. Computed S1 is 193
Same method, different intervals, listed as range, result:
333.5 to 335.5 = 194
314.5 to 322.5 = 430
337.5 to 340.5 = 203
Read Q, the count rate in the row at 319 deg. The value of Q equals 464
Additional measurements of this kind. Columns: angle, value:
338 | 203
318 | 482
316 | 486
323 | 417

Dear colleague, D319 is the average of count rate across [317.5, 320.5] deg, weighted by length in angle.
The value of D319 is 471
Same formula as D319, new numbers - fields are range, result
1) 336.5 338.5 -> 202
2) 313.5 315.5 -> 512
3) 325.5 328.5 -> 340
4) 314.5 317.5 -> 491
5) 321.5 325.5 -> 409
